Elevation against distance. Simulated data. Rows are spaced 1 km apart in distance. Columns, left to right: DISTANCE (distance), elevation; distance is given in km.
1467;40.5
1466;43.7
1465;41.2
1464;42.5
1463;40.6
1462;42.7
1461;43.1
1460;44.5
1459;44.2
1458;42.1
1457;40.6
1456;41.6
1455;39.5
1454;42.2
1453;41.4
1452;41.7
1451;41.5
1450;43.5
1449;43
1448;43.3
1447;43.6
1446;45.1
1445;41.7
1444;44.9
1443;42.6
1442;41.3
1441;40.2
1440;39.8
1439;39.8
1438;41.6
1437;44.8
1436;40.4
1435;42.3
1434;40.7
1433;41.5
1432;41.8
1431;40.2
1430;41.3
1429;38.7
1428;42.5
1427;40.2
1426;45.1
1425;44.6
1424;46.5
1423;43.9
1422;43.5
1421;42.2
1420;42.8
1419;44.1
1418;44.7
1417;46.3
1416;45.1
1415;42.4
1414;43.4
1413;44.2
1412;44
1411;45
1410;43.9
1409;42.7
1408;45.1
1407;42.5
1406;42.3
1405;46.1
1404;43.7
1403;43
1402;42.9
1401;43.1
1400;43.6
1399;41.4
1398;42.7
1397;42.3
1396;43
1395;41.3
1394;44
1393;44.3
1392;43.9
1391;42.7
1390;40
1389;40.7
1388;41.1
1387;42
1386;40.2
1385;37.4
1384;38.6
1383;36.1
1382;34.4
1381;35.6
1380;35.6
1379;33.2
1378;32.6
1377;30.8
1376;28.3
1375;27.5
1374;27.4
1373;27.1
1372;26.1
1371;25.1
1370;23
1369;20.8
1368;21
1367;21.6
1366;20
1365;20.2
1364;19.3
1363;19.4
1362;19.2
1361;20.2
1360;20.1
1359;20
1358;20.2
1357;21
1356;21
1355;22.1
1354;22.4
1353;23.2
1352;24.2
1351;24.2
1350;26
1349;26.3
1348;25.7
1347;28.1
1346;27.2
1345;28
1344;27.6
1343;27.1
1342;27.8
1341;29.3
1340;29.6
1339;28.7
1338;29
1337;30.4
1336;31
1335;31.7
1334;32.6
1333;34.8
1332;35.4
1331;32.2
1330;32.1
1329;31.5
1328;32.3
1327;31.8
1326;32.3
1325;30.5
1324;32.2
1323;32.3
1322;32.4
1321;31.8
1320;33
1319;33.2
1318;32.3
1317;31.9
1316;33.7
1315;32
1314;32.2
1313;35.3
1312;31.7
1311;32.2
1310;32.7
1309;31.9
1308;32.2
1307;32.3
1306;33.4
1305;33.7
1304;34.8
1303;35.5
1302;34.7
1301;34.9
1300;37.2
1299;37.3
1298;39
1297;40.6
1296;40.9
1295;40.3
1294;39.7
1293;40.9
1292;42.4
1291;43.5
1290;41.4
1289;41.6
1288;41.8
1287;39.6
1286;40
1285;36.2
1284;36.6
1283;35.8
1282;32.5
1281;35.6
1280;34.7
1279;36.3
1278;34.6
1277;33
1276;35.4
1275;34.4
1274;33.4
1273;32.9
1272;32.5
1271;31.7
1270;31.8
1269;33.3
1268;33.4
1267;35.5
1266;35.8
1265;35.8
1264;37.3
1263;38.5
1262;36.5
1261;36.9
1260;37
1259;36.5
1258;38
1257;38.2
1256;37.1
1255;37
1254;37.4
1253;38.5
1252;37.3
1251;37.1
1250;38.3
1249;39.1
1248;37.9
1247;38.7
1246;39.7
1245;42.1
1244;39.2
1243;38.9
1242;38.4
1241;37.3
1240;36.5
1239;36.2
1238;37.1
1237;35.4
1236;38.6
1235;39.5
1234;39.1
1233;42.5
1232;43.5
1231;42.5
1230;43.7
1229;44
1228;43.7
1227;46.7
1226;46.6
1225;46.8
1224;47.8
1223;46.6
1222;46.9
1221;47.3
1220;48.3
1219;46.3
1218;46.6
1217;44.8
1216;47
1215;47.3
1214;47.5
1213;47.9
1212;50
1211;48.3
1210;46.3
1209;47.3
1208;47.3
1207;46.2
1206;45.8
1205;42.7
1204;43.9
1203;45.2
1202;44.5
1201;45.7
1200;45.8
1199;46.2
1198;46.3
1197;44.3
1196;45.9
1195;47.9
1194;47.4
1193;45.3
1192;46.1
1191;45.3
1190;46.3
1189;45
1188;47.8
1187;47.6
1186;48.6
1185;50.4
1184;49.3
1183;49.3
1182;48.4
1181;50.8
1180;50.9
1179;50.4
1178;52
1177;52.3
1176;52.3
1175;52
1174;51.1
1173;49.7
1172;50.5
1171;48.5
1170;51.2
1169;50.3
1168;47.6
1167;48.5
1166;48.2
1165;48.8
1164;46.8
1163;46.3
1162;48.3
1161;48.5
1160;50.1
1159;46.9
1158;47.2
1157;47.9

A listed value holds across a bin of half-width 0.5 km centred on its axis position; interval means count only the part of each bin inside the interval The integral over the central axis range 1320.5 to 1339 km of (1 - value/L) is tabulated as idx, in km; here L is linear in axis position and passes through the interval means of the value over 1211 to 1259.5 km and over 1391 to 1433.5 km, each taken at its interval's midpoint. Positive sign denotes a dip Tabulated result 4.6 km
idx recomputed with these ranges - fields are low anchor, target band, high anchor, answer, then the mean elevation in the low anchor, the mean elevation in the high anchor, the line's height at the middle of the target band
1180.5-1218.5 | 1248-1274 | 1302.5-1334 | 2.3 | 46.8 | 32.8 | 39.5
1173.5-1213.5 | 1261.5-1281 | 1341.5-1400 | 2.6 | 47.7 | 30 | 39.9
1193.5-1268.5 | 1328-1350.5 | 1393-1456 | 6.8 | 42.1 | 42.8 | 42.5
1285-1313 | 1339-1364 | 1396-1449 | 9.7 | 37.2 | 42.9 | 39.6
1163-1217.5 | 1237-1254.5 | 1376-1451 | 3.1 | 47.8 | 41.7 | 46.3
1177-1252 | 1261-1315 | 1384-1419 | 9.8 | 44.6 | 42.9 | 44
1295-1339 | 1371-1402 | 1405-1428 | 2.6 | 33.4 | 43.9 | 40.7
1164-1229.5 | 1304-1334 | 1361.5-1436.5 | 6.6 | 47.6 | 37.9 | 41.8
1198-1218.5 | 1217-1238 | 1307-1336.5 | 0.0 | 46.3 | 32.5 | 44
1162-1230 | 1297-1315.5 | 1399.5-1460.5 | 4.5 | 47.5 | 42.8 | 45.3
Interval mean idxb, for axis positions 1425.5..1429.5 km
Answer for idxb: 41.6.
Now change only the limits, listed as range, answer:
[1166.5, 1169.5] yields 48.8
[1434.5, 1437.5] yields 42.5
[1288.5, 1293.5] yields 42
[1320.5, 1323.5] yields 32.2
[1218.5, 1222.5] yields 47.2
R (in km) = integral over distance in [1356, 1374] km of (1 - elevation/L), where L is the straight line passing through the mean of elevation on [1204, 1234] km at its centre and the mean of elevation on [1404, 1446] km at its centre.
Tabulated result 9.13 km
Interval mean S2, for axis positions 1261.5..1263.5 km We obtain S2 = 37.5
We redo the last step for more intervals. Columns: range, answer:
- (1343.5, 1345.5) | 27.8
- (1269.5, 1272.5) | 32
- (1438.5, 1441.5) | 39.9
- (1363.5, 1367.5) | 20.3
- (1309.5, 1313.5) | 33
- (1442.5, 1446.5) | 43.6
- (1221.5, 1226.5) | 46.9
